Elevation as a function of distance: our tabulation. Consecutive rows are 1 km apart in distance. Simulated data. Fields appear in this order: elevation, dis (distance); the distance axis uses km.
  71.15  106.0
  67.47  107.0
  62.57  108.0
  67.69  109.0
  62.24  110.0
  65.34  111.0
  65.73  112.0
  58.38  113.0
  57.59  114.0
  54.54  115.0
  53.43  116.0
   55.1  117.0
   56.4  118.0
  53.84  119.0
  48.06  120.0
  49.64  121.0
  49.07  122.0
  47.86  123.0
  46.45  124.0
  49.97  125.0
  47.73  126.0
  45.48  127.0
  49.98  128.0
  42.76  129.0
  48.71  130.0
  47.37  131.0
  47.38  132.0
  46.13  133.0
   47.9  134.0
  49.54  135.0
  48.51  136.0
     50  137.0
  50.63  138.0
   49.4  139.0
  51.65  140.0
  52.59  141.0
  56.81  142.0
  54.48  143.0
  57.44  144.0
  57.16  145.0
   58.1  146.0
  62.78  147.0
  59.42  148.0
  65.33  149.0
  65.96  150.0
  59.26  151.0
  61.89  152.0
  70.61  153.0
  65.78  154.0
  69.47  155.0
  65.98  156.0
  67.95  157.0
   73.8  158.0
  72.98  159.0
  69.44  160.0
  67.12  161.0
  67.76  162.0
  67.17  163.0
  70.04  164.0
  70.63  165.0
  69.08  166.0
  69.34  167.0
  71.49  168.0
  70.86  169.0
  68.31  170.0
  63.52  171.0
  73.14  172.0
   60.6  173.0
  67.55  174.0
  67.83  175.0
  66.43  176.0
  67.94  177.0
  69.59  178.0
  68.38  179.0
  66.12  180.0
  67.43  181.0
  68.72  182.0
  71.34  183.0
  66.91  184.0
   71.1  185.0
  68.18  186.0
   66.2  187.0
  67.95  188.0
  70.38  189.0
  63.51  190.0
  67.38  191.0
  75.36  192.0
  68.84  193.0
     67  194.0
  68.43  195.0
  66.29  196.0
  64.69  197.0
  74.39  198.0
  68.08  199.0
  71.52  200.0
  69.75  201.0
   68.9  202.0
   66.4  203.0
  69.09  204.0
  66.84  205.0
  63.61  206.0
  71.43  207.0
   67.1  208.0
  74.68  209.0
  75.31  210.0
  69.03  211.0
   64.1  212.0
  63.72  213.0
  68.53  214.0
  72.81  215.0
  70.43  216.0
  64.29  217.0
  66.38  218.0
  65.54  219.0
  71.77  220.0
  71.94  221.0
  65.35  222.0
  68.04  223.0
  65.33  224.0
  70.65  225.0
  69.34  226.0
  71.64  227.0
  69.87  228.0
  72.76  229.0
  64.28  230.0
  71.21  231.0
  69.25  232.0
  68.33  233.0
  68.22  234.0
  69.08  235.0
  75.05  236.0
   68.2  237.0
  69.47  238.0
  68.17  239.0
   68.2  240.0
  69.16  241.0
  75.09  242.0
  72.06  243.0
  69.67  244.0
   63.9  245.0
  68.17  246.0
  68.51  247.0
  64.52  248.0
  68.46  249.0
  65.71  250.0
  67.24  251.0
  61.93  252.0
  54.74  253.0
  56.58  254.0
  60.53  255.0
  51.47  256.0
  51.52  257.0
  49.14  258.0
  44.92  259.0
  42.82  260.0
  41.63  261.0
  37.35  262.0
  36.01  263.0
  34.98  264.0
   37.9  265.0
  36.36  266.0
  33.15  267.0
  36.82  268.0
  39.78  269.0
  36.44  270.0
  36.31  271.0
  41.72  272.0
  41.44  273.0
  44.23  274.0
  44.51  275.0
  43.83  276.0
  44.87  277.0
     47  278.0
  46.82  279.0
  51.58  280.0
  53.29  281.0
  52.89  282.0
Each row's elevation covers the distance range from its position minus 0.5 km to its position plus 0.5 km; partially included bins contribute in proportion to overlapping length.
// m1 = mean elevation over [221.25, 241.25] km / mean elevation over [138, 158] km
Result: 1.14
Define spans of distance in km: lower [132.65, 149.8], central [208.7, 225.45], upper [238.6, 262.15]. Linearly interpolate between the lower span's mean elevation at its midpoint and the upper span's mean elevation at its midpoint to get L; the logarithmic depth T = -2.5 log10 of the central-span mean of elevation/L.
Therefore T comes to -0.17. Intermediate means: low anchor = 54.3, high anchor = 60.4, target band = 68.6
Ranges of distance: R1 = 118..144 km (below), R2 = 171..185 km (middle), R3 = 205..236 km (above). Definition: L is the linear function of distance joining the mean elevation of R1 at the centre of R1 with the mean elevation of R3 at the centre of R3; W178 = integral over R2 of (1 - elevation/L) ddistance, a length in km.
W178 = -1.9 km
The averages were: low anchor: 49.6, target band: 67.8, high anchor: 68.9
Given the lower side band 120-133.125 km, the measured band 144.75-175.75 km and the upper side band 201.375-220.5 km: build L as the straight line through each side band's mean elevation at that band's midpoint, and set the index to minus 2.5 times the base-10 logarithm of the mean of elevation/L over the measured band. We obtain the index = -0.19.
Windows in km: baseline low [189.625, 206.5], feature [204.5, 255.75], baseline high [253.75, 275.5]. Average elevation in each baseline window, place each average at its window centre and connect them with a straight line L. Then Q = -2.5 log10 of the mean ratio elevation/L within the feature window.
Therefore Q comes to -0.222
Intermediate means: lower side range 68.3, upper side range 42.4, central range 67.9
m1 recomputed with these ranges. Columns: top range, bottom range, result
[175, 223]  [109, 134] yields 1.31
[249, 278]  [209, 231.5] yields 0.67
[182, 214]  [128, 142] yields 1.40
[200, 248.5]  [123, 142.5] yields 1.41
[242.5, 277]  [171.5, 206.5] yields 0.73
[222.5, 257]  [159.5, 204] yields 0.98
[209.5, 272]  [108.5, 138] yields 1.16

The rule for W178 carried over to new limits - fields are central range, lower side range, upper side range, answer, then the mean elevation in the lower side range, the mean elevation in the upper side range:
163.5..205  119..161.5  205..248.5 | -4.0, 55.9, 68.9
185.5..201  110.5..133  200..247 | -1.1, 51.7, 69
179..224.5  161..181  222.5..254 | -0.2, 68.2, 68.1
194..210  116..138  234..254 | -2.1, 49.1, 67.5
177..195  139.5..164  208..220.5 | -0.6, 63.5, 68.8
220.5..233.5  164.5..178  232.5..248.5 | 0.0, 68.3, 69.1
